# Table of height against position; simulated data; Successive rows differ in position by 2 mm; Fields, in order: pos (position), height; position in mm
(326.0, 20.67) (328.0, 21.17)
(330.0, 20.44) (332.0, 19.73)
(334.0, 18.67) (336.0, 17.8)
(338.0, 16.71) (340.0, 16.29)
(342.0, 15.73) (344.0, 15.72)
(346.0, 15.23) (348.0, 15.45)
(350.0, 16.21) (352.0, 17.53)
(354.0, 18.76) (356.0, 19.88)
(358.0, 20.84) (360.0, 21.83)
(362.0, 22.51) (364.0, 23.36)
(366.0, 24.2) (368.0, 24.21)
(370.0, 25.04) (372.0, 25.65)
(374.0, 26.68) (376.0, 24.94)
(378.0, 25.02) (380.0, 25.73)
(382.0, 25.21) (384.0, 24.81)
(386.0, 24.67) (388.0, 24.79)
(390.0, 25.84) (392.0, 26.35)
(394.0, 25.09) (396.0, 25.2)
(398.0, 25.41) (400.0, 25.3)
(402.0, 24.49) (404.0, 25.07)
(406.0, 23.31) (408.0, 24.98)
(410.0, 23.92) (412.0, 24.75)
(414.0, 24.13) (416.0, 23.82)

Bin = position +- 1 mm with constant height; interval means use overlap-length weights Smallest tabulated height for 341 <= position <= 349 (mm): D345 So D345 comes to 15.23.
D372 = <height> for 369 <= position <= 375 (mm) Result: 25.8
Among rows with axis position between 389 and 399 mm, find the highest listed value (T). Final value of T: 26.35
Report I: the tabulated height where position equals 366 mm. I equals 24.2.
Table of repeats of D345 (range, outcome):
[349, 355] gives 16.21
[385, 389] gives 24.67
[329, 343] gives 15.73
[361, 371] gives 22.51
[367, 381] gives 24.21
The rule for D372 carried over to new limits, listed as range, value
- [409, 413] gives 24.3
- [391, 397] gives 25.5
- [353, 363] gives 20.8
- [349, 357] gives 18.1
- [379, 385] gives 25.2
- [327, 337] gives 19.6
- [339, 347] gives 15.7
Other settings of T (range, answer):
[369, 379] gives 26.68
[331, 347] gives 19.73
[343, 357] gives 19.88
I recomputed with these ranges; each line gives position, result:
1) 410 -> 23.92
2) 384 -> 24.81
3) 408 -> 24.98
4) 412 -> 24.75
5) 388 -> 24.79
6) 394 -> 25.09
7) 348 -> 15.45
